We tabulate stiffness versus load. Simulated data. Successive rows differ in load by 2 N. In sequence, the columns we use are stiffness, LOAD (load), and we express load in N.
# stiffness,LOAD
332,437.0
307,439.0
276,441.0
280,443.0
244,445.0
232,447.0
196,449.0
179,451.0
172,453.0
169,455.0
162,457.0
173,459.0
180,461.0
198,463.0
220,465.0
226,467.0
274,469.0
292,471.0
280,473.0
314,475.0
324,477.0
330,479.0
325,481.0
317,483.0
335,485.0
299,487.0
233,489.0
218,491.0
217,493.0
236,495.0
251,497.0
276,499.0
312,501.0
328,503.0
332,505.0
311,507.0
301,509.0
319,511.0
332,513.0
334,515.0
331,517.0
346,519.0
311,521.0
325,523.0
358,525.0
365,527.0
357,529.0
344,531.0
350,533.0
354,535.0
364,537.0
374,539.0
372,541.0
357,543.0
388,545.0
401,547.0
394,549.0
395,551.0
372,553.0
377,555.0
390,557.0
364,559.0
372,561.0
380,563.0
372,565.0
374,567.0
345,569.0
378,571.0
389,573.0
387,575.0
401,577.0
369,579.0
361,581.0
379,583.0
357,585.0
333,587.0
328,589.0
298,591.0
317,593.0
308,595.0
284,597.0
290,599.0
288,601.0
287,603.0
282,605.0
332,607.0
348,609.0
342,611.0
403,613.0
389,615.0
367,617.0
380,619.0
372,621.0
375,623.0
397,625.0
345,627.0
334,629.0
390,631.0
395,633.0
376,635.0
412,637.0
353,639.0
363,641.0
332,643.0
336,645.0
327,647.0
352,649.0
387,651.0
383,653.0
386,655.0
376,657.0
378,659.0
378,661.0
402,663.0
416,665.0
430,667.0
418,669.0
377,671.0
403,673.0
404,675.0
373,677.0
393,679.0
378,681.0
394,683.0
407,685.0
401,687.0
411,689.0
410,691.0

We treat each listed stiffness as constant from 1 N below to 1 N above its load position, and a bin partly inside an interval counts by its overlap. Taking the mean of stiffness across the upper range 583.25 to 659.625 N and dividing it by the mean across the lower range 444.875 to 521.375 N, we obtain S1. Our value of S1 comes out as 1.31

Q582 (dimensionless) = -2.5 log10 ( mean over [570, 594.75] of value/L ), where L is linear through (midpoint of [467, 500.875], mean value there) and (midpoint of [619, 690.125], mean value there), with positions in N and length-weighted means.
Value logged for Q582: -0.06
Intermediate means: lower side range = 282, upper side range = 382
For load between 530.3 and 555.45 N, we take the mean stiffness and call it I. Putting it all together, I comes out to 373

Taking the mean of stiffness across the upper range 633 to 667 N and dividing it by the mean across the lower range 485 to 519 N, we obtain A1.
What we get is 1.28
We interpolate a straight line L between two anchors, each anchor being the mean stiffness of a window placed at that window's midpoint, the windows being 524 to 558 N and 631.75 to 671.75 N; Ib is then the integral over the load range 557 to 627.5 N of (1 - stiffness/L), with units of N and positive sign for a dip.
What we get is 4.3 N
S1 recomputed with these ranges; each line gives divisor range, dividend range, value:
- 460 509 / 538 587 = 1.36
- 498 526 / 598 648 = 1.09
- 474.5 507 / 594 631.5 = 1.18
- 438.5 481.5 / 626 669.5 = 1.55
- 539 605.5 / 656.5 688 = 1.11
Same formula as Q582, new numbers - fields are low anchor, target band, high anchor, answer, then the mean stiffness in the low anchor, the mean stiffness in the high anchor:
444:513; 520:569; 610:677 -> -0.19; 259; 378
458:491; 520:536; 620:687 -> -0.15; 268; 380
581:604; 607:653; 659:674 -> -0.02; 317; 402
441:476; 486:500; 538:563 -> 0.15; 225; 380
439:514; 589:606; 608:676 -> 0.17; 262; 377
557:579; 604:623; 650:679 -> 0.08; 376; 394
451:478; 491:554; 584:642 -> -0.21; 228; 346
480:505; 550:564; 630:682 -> -0.18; 281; 381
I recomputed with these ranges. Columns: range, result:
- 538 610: 354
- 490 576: 343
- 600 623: 346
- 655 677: 396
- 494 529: 317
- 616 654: 367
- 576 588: 367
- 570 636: 351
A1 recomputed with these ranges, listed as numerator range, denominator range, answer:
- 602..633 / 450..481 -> 1.52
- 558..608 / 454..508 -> 1.30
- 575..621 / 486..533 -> 1.11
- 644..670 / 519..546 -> 1.08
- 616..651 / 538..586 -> 0.97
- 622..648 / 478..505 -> 1.28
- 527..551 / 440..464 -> 1.80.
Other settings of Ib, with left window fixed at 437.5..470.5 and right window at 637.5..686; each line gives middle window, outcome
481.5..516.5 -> -4.99 N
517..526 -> -2.03 N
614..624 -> -0.81 N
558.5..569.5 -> -2.27 N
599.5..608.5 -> 0.99 N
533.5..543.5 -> -2.72 N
